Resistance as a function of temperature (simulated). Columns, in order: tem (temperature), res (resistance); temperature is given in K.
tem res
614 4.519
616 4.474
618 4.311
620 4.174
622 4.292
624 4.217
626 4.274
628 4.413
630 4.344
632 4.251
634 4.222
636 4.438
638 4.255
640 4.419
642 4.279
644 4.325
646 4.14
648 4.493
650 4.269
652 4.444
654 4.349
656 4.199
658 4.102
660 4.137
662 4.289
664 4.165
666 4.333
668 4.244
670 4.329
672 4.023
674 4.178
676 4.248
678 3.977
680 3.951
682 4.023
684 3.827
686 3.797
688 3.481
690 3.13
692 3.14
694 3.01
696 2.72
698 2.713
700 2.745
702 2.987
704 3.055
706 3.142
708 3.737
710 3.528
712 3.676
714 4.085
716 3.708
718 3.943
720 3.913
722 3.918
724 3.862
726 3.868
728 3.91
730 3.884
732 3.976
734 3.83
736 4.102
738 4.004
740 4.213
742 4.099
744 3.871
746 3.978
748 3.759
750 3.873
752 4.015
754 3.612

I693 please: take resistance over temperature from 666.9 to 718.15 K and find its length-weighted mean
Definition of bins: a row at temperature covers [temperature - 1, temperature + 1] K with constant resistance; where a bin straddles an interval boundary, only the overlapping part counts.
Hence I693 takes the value 3.59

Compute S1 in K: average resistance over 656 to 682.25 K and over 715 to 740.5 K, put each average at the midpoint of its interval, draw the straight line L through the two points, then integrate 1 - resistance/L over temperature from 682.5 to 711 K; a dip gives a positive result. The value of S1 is 5.78 K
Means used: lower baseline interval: 4.16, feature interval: 3.23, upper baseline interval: 3.93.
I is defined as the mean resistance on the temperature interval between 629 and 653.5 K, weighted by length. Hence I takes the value 4.32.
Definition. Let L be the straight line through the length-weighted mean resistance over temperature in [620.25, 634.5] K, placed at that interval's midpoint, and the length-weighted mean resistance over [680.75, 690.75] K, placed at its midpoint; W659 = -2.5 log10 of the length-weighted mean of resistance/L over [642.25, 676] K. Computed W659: -0.08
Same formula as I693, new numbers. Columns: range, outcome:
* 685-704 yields 3.08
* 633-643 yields 4.32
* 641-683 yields 4.21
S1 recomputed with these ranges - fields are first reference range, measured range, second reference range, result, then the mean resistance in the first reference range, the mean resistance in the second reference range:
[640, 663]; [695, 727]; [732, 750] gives 4.7 K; 4.28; 3.98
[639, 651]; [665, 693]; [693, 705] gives -4.0 K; 4.32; 2.87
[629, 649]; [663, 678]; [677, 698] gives -1.7 K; 4.32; 3.47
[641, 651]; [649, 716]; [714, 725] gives 5.7 K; 4.3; 3.89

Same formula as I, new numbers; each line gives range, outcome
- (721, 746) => 3.96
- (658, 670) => 4.23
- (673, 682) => 4.08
